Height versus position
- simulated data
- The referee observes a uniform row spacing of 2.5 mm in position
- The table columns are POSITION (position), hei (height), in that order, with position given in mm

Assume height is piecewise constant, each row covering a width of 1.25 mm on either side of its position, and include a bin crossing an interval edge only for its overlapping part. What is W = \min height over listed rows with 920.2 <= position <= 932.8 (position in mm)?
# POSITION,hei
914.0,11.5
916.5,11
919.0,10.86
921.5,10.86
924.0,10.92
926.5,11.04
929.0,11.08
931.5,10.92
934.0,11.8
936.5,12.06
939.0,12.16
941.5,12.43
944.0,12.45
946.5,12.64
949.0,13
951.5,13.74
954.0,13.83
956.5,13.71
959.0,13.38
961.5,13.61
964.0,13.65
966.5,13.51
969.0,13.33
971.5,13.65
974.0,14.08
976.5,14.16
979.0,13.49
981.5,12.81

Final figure 10.86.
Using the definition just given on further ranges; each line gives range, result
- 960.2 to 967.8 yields 13.51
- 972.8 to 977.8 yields 14.08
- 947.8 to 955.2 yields 13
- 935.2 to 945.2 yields 12.06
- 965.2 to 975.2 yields 13.33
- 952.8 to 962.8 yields 13.38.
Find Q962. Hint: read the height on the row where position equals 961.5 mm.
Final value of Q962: 13.61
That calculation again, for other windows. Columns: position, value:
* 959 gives 13.38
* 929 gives 11.08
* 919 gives 10.86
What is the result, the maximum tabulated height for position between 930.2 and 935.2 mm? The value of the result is 11.8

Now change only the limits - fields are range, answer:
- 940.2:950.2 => 13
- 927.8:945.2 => 12.45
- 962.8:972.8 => 13.65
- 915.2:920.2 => 11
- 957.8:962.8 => 13.61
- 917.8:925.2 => 10.92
